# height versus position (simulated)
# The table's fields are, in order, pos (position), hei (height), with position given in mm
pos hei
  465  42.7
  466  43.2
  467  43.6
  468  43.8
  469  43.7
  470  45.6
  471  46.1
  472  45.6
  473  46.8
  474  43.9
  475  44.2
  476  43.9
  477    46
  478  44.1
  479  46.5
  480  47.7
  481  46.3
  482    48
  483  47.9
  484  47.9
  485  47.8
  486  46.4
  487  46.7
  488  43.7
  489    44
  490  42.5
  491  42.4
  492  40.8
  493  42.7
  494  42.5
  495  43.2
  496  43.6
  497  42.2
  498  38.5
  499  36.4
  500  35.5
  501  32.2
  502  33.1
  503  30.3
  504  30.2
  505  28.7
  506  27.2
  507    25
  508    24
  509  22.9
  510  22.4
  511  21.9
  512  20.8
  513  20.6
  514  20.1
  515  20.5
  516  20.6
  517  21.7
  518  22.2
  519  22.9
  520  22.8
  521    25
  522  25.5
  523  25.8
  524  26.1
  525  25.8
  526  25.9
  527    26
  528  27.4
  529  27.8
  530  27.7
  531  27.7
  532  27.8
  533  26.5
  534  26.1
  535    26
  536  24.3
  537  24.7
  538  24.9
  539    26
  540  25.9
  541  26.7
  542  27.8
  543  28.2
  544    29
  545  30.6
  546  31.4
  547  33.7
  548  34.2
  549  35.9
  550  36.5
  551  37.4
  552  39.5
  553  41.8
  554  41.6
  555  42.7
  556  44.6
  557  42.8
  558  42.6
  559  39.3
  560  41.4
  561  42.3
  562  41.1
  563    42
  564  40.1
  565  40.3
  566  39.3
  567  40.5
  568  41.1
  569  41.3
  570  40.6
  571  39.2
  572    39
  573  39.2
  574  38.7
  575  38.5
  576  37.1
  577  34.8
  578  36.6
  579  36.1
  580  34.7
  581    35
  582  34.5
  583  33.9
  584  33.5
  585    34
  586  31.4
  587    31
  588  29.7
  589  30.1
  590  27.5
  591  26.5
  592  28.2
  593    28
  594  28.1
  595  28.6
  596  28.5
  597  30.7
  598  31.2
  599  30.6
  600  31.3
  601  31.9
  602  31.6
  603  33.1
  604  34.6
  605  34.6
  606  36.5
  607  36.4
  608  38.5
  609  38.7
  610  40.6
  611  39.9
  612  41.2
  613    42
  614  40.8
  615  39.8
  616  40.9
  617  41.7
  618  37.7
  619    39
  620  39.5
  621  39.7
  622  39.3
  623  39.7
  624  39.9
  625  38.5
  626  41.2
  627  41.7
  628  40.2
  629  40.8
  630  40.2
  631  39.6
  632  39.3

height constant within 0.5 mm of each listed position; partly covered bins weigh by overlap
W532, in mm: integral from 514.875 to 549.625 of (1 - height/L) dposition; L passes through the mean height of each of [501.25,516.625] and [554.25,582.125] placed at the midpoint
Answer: 4.40 mm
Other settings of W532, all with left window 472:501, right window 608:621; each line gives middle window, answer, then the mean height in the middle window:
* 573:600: 5.7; 32.3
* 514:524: 4.6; 23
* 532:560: 6.0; 33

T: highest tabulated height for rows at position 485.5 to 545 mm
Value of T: 46.7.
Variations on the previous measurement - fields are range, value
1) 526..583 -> 44.6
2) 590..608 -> 38.5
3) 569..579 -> 41.3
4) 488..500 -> 44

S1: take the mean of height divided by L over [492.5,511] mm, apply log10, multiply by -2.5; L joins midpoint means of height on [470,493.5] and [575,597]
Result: 0.28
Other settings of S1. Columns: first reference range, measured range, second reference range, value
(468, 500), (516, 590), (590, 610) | 0.114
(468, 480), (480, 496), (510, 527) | -0.176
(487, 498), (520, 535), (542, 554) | 0.381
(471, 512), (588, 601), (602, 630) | 0.314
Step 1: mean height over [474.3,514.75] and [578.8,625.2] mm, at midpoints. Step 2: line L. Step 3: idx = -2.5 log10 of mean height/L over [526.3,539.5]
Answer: 0.35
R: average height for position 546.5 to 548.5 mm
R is 34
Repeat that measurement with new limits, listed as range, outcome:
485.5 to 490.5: 44.7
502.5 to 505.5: 29.7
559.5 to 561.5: 41.8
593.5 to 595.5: 28.4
